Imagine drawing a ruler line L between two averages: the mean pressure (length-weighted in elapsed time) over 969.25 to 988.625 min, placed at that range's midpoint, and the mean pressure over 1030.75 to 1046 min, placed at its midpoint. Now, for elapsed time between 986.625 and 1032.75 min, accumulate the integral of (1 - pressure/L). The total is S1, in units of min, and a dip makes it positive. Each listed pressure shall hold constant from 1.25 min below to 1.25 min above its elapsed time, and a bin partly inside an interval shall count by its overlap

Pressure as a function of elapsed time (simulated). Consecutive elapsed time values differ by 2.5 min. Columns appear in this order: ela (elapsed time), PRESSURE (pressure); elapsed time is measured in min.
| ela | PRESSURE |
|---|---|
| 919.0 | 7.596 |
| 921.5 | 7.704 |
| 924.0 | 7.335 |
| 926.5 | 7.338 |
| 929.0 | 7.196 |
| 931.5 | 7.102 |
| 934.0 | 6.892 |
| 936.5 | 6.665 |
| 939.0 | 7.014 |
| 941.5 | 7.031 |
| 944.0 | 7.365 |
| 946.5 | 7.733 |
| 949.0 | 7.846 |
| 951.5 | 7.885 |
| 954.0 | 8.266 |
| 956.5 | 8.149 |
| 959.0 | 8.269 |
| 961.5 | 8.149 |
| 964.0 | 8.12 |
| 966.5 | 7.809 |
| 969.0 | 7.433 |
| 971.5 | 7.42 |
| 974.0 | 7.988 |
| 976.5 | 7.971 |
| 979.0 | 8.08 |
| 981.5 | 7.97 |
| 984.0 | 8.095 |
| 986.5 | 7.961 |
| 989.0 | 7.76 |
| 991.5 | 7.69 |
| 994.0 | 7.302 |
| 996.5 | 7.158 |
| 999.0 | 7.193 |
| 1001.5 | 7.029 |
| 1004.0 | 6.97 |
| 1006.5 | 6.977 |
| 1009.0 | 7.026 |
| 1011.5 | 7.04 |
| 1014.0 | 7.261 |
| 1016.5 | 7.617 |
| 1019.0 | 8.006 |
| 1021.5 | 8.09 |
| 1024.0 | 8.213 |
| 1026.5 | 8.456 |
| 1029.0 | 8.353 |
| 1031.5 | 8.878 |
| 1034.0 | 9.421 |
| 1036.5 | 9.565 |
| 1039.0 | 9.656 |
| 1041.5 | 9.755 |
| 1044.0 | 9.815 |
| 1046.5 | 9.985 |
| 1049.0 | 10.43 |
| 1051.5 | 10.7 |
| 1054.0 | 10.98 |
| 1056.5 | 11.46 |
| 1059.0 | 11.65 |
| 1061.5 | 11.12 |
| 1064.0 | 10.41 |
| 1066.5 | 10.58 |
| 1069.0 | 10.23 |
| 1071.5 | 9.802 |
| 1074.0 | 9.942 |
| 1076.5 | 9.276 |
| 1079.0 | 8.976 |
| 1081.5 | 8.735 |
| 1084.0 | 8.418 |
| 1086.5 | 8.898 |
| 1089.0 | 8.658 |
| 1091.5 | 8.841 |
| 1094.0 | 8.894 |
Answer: 6.0 min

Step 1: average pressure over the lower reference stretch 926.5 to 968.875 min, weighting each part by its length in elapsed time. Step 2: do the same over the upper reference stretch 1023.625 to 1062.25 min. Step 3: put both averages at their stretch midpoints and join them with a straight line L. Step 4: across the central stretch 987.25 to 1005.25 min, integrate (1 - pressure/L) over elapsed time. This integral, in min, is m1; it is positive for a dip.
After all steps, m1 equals 3.0 min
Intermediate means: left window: 7.58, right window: 9.92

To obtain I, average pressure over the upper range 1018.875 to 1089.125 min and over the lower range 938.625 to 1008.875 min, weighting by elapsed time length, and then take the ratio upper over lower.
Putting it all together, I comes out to 1.3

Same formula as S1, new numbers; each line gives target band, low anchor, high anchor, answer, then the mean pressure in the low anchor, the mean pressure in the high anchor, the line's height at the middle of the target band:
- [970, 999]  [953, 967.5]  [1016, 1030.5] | 1.4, 8.13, 8.16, 8.14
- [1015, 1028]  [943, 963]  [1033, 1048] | 1.8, 7.97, 9.72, 9.34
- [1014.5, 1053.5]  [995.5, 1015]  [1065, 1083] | -4.6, 7.08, 9.64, 8.15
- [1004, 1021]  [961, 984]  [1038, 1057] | 3.4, 7.89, 10.3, 9.18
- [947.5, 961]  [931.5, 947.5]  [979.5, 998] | -1.5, 7.11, 7.71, 7.29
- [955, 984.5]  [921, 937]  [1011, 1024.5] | -2.1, 7.18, 7.71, 7.42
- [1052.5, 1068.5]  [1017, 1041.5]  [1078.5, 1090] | -4.1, 8.76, 8.72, 8.74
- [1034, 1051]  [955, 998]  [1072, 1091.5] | -2.6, 7.84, 9.01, 8.57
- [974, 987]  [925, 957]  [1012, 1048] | 0.0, 7.4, 8.77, 8.01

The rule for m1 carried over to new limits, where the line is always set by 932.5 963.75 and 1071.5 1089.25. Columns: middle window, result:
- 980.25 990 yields 0.1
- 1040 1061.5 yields -4.6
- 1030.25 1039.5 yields -0.9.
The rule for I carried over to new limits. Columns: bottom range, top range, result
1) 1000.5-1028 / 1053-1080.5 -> 1.38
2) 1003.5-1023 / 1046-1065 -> 1.47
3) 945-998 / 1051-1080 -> 1.33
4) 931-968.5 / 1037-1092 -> 1.30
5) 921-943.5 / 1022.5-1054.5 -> 1.33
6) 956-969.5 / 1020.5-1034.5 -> 1.07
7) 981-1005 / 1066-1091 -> 1.24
